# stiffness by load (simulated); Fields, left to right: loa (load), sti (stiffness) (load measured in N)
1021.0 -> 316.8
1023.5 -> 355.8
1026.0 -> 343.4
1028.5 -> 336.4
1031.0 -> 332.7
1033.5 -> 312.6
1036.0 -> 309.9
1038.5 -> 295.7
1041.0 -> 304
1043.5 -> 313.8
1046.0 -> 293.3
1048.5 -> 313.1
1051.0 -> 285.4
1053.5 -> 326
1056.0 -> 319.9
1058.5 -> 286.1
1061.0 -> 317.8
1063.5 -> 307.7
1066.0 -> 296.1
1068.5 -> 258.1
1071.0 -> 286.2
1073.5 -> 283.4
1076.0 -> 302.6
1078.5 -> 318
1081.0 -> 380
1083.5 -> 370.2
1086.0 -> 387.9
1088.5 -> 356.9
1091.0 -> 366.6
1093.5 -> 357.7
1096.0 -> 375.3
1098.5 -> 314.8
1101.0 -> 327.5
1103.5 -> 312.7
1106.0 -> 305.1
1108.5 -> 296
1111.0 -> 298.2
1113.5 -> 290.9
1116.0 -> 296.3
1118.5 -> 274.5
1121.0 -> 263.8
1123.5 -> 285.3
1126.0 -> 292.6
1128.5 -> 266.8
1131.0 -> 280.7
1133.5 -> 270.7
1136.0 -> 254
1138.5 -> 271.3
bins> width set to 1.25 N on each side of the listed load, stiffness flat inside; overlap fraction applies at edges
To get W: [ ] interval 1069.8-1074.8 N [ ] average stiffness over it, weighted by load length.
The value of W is 285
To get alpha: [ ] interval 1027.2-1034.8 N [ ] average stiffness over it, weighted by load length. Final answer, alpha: 327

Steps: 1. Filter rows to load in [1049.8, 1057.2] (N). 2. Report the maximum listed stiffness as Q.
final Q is 326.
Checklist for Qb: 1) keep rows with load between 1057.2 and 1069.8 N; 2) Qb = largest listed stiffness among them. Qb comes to 317.8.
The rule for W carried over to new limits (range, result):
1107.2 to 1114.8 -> 295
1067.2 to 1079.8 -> 290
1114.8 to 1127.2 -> 282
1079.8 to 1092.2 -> 372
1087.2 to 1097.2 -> 364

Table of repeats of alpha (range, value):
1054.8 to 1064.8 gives 308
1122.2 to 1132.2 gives 281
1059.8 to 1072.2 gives 293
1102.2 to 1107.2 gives 309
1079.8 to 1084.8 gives 375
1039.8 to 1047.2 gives 304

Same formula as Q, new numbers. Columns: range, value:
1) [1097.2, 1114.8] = 327.5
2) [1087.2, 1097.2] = 375.3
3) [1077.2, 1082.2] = 380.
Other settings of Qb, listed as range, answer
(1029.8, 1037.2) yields 332.7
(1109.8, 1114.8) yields 298.2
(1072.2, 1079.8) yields 318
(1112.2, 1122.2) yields 296.3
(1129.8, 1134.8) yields 280.7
